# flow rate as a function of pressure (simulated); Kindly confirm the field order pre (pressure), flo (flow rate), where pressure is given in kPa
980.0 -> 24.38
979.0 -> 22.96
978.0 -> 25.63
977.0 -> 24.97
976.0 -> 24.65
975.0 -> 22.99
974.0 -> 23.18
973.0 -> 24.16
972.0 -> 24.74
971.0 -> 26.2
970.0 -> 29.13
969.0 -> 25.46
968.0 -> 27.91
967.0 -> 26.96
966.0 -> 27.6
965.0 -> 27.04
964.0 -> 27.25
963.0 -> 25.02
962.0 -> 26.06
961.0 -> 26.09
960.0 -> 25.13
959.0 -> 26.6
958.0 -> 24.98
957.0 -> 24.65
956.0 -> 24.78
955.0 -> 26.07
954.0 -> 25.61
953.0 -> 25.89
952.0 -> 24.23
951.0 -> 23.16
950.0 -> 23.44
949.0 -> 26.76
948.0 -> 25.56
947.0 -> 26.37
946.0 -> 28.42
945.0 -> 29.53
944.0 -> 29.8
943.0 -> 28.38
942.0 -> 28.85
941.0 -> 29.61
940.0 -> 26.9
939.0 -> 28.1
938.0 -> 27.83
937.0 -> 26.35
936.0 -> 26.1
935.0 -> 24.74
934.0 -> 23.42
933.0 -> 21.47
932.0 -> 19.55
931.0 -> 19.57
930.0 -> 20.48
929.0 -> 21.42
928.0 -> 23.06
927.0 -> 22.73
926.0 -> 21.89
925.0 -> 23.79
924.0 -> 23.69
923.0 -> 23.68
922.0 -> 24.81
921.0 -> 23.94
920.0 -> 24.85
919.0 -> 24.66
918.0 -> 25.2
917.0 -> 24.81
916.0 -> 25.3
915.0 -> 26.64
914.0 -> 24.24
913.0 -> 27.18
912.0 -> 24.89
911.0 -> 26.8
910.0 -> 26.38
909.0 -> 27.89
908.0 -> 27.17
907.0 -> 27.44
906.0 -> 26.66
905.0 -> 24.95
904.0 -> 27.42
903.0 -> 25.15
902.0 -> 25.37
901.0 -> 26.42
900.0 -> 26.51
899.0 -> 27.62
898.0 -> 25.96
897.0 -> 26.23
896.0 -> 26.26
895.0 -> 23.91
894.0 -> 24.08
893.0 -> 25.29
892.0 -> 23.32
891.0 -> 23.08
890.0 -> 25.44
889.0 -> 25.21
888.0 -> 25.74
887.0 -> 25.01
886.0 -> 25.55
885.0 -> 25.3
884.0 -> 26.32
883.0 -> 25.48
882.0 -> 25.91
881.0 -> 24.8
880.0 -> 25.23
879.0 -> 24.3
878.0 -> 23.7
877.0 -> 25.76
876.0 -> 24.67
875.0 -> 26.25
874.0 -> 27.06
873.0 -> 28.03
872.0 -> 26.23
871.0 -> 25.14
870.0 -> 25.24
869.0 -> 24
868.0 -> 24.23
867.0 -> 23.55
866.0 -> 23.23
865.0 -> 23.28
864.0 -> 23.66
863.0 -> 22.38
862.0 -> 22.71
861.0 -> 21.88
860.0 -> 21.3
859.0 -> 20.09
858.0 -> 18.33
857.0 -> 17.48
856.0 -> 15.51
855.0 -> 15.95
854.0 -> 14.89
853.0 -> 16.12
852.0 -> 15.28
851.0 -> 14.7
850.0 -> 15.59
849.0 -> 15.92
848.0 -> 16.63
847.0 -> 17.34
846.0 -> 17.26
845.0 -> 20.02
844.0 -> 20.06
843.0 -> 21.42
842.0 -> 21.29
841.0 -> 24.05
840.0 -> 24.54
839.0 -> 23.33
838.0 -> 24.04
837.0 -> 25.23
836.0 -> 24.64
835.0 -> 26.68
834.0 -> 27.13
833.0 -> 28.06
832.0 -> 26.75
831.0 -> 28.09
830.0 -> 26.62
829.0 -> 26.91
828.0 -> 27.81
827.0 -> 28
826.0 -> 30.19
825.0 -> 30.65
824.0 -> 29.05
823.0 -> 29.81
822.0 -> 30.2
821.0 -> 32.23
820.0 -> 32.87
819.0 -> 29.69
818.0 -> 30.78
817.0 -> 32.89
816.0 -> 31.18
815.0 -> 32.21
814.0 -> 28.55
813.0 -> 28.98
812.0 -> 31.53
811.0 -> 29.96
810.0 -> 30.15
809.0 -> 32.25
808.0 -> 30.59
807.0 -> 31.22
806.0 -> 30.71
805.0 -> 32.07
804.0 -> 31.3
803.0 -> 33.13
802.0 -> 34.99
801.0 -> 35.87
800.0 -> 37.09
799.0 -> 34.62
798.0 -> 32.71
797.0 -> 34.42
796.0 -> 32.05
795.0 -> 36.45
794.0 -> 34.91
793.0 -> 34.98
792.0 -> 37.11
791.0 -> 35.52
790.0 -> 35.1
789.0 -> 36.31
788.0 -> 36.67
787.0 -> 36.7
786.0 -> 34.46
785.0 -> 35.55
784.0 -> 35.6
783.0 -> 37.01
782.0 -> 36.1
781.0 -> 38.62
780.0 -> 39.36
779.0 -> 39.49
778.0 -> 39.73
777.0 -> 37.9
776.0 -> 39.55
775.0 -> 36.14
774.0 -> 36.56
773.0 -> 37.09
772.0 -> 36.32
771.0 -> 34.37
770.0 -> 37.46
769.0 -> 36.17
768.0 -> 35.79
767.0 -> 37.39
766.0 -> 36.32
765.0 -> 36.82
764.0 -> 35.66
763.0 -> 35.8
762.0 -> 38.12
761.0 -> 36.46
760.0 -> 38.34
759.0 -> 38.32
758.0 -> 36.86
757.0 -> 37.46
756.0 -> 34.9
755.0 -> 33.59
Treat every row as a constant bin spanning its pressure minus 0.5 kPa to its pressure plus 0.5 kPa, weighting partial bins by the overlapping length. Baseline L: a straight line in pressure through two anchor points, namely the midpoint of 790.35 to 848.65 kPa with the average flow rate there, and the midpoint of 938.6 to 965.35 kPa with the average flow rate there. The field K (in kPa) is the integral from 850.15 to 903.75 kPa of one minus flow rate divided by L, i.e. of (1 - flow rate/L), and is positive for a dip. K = 8.58 kPa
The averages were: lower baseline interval 29.1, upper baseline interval 26.4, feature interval 23.4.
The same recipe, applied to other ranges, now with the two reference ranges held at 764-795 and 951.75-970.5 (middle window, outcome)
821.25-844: 4.8 kPa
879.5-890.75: 1.9 kPa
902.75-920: 1.8 kPa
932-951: 0.6 kPa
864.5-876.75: 2.5 kPa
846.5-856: 4.9 kPa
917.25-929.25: 2.0 kPa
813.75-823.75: 1.0 kPa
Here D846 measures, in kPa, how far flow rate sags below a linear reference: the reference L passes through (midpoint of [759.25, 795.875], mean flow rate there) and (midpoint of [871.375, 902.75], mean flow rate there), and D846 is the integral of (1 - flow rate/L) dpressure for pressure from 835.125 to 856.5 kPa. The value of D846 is 7.49 kPa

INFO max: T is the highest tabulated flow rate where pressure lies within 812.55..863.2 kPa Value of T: 32.89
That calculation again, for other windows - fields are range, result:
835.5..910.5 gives 28.03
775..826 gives 39.73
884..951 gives 29.8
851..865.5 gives 23.66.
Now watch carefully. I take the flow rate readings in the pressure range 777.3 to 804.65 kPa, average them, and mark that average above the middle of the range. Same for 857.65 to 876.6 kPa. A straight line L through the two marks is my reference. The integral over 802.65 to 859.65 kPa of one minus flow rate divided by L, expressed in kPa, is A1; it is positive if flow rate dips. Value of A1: 8.5 kPa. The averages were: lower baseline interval 35.8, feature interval 25.4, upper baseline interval 23.8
